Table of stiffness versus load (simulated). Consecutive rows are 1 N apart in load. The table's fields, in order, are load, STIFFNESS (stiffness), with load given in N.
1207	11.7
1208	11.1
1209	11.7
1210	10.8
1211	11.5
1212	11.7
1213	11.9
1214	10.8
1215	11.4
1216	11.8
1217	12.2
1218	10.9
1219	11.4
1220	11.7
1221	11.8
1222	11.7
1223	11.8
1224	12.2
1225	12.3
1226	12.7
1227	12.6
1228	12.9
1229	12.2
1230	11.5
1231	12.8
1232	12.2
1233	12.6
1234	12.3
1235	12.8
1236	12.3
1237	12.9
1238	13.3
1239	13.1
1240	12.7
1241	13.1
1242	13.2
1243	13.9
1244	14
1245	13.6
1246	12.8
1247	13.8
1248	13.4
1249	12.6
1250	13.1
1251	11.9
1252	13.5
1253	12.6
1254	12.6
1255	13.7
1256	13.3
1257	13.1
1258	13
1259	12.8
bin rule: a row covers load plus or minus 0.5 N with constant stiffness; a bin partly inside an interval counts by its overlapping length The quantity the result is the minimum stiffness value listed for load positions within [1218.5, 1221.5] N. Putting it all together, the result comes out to 11.4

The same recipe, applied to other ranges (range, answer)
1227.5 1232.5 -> 11.5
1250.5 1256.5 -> 11.9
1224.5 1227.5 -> 12.3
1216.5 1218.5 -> 10.9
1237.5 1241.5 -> 12.7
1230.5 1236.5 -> 12.2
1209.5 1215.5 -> 10.8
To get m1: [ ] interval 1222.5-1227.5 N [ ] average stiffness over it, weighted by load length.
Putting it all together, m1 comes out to 12.3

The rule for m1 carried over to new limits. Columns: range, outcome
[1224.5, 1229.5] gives 12.5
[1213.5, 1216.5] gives 11.3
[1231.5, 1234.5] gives 12.4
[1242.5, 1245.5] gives 13.8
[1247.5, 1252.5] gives 12.9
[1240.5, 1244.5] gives 13.5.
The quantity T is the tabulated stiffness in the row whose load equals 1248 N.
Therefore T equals 13.4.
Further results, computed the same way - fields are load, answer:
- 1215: 11.4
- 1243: 13.9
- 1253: 12.6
